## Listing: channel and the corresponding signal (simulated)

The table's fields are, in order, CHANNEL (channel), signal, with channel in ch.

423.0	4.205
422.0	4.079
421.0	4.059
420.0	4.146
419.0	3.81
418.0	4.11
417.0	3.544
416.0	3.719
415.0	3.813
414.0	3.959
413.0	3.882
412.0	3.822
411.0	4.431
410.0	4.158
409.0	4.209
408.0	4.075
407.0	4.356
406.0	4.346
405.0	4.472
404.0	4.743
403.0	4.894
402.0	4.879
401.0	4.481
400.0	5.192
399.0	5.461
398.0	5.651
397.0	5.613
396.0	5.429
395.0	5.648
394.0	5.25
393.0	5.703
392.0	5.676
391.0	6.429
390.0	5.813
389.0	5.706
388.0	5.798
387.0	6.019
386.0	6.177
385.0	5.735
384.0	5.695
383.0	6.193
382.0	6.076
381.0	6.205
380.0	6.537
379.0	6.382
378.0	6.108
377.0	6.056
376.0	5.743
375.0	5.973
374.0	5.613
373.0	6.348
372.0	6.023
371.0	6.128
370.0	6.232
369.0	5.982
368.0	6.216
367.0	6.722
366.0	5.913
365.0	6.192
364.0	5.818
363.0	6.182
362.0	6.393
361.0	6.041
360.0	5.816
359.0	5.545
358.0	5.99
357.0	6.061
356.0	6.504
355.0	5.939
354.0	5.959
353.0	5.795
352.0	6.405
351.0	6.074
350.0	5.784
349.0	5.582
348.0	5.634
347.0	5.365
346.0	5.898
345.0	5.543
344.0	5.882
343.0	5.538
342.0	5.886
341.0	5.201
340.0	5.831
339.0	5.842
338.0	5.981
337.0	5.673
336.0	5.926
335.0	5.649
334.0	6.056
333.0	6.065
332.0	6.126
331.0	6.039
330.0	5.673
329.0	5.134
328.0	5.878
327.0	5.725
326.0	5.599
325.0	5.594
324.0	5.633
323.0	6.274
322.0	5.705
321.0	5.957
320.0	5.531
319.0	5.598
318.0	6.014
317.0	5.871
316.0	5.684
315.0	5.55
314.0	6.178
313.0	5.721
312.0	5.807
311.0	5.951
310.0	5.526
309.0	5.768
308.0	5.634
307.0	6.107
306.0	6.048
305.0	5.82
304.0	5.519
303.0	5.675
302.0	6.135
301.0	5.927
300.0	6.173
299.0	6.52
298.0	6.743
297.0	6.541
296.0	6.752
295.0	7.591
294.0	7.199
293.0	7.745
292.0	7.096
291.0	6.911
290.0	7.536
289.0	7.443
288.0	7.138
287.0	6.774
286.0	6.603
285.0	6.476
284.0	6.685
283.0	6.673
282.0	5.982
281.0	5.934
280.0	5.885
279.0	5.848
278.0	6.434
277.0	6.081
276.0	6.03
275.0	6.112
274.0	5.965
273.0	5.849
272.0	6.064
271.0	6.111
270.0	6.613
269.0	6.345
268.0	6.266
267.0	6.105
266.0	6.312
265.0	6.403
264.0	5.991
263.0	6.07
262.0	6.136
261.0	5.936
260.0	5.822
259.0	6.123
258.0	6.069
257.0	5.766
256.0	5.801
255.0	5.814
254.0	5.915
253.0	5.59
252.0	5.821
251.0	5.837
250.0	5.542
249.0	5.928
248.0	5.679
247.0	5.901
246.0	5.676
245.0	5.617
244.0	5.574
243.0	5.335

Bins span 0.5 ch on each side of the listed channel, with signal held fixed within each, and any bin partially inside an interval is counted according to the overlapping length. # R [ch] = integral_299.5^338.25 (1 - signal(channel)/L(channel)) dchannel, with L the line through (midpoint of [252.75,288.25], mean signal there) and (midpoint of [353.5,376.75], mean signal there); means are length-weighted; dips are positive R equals 1.8 ch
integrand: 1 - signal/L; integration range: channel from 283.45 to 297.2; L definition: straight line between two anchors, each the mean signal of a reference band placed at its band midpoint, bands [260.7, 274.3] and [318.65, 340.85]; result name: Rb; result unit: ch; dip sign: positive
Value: -2.3 ch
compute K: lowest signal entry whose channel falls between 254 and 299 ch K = 5.766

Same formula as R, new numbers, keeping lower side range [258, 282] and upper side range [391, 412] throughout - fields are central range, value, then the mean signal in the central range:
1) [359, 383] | -4.13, 6.11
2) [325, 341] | -0.70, 5.79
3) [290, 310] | -1.98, 6.42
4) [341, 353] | -0.74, 5.76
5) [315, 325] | -0.22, 5.78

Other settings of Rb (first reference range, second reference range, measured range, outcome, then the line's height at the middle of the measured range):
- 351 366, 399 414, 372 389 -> -2.32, 5.31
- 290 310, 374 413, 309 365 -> 1.59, 6.01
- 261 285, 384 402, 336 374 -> -0.98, 5.79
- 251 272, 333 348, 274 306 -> -3.04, 5.94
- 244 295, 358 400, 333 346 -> 0.61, 6.05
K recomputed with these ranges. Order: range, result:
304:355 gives 5.134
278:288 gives 5.848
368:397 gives 5.25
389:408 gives 4.075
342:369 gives 5.365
